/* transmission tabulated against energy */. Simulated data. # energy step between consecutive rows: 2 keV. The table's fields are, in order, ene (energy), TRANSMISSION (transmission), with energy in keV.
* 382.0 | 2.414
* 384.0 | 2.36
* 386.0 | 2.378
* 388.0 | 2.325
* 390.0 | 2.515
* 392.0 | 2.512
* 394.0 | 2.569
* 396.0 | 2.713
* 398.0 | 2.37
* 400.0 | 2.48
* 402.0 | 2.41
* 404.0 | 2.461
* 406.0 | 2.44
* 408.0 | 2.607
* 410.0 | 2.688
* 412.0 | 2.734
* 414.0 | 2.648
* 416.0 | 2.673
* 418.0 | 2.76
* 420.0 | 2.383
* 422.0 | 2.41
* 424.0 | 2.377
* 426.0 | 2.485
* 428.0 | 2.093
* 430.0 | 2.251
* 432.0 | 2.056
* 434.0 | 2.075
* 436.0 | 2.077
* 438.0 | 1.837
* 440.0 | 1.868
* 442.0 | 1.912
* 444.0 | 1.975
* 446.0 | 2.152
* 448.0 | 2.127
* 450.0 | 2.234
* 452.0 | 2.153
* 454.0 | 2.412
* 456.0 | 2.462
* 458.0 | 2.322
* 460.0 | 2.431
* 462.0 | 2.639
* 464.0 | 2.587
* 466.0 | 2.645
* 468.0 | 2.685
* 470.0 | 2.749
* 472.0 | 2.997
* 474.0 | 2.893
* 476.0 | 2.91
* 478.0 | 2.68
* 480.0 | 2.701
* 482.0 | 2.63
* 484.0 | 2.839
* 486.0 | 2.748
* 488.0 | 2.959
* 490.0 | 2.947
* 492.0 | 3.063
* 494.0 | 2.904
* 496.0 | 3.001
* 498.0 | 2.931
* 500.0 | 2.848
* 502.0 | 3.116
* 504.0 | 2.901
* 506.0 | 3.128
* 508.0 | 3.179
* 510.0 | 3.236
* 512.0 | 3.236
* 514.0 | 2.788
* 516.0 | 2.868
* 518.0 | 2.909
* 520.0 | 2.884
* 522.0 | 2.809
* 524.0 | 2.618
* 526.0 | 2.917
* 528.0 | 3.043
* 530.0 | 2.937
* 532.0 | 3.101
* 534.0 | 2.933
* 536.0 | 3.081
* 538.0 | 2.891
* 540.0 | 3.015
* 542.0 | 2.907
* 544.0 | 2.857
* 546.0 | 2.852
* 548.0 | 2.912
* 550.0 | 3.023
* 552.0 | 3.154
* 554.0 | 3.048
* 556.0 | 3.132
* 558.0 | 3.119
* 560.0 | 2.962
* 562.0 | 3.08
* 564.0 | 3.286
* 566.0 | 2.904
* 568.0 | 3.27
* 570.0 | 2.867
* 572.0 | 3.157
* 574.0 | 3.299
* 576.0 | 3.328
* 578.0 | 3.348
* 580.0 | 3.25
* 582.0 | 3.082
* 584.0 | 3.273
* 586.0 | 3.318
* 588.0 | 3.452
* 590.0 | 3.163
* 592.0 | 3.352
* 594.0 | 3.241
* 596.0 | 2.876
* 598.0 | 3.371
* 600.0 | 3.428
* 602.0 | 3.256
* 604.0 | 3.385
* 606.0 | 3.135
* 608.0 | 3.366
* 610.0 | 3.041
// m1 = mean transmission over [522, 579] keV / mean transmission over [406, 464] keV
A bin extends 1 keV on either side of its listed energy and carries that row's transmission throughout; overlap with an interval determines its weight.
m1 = 1.31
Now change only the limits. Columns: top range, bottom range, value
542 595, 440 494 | 1.22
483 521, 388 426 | 1.17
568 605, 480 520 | 1.10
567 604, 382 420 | 1.28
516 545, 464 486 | 1.06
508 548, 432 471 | 1.29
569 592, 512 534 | 1.11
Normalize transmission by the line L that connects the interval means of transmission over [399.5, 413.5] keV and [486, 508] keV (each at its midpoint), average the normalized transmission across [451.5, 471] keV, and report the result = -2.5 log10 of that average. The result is 0.12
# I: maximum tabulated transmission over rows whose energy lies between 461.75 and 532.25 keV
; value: 3.236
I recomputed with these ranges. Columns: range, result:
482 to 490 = 2.959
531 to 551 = 3.101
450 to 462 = 2.639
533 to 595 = 3.452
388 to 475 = 2.997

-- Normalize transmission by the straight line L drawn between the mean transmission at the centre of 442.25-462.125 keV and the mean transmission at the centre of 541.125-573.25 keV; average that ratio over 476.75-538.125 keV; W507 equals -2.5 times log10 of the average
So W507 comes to -0.10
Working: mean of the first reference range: 2.26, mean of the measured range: 2.93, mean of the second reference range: 3.04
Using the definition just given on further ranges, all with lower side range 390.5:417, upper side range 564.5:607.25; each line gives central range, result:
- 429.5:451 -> 0.30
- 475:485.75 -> 0.03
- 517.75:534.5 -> 0.04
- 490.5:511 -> -0.04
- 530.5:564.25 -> 0.03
